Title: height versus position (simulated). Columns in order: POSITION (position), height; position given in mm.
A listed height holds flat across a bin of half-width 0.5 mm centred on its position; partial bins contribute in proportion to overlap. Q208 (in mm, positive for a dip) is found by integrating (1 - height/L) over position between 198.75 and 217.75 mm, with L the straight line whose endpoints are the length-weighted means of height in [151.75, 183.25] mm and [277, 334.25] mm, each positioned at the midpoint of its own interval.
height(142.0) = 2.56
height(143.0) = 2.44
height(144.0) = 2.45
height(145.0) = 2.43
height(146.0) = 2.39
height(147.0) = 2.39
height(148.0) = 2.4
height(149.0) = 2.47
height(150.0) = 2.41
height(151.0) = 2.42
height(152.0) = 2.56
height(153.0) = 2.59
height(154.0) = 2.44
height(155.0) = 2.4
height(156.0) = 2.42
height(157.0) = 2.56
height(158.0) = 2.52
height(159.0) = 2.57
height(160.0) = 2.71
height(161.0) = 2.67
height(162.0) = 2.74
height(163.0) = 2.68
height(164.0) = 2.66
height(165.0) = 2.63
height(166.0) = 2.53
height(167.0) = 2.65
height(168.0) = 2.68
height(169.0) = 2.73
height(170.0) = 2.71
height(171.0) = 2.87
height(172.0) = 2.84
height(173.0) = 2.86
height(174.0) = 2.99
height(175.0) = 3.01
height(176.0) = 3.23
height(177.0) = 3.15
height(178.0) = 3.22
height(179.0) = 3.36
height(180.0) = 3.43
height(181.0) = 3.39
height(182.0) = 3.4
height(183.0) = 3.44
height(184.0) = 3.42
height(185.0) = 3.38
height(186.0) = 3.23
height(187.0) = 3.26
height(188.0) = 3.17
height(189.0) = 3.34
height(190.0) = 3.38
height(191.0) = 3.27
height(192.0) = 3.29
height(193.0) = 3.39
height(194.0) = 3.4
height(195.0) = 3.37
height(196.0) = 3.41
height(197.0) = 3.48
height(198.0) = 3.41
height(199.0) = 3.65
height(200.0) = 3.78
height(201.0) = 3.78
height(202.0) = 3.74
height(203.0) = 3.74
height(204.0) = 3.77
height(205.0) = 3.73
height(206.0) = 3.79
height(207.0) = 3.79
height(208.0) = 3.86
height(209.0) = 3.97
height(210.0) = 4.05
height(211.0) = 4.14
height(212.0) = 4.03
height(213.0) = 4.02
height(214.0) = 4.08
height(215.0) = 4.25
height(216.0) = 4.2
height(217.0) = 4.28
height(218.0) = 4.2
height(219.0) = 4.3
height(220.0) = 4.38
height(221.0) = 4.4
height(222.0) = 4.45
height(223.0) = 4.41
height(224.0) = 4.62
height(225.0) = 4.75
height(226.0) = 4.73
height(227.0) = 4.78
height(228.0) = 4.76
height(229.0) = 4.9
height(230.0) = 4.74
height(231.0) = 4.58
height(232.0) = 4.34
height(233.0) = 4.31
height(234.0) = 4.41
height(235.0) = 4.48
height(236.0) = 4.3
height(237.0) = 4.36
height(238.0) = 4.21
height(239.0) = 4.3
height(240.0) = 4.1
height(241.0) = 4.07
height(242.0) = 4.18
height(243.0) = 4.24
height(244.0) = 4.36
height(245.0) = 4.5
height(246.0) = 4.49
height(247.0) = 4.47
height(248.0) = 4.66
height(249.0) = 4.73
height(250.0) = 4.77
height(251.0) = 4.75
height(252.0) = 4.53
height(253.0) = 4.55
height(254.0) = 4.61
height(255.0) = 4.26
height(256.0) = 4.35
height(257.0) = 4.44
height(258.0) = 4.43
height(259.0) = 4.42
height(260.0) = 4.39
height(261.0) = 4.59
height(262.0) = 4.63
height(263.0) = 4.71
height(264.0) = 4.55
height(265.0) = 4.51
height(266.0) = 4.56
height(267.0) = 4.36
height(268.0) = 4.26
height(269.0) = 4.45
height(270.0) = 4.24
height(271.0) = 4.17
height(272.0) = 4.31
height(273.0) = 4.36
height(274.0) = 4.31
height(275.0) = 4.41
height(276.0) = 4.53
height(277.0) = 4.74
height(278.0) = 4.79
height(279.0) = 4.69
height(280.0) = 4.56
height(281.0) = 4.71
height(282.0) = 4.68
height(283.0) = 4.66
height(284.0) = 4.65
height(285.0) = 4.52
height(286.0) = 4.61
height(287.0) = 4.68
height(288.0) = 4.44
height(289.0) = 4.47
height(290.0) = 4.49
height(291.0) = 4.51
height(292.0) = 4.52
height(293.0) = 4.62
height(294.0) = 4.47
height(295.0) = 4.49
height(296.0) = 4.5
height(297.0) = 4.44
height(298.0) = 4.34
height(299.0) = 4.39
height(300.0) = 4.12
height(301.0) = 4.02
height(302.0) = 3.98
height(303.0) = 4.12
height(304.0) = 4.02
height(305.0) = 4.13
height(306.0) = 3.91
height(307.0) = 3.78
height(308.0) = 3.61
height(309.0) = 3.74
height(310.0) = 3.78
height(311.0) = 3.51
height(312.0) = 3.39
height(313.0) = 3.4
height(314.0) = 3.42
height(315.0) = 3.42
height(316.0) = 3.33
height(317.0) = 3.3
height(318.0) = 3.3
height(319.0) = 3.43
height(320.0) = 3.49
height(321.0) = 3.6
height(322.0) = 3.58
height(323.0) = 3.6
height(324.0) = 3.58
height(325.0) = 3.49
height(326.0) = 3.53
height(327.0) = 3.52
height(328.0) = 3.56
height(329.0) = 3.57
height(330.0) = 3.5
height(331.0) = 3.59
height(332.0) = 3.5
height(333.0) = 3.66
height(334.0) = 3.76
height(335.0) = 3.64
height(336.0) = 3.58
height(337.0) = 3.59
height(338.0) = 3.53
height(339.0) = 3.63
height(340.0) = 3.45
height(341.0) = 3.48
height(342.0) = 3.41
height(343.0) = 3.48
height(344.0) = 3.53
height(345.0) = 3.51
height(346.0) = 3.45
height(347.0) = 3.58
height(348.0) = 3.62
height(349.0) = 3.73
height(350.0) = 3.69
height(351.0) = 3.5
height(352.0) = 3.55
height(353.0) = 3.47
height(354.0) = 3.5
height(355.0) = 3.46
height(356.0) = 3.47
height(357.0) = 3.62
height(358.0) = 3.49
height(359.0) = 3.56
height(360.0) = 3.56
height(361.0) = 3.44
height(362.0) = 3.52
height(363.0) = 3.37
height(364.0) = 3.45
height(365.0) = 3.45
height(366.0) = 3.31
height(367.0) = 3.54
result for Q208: -4.55 mm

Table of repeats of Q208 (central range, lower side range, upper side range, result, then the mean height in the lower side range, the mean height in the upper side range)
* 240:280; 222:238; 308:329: -2.7 mm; 4.55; 3.5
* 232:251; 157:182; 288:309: -4.0 mm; 2.87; 4.24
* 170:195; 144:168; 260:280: -2.0 mm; 2.53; 4.48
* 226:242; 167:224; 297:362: -3.8 mm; 3.58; 3.62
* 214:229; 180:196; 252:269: -2.3 mm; 3.35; 4.48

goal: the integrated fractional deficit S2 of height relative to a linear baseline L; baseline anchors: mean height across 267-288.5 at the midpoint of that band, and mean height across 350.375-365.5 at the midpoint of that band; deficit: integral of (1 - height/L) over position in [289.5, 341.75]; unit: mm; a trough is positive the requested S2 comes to 3.3 mm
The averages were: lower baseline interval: 4.51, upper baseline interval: 3.5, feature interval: 3.78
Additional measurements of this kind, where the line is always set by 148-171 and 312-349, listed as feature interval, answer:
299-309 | -1.79 mm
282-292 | -3.91 mm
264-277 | -4.91 mm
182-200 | -4.10 mm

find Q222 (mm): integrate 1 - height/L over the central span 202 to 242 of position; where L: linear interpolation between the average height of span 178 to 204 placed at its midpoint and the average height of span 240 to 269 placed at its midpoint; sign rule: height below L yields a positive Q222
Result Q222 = -3.3 mm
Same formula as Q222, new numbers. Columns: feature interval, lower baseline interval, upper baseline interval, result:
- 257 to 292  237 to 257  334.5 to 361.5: -2.75 mm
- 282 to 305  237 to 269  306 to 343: -2.78 mm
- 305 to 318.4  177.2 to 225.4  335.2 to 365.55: 0.11 mm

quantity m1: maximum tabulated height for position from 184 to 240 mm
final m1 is 4.9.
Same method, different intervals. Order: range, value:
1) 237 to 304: 4.79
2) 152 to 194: 3.44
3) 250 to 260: 4.77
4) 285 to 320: 4.68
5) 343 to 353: 3.73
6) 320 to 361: 3.76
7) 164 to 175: 3.01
